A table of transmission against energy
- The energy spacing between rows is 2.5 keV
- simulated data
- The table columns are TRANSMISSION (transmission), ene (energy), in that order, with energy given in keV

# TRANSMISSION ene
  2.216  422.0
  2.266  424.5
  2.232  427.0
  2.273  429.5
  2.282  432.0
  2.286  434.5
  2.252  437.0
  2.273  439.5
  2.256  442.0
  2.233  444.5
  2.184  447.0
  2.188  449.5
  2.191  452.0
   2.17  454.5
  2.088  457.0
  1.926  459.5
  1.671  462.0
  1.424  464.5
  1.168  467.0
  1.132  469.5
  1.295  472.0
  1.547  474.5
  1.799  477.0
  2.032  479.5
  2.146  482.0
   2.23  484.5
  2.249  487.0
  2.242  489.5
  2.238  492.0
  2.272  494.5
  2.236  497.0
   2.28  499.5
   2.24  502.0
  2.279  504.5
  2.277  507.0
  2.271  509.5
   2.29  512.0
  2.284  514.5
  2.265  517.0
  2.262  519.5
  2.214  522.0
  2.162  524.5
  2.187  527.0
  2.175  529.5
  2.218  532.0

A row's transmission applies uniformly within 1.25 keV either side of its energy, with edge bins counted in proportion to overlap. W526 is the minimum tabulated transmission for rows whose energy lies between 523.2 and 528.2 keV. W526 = 2.162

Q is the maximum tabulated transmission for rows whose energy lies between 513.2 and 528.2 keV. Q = 2.284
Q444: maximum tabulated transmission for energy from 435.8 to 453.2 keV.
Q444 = 2.273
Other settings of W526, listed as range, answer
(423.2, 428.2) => 2.232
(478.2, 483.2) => 2.032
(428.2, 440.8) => 2.252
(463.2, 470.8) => 1.132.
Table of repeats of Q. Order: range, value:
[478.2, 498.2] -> 2.272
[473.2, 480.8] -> 2.032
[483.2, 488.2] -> 2.249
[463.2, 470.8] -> 1.424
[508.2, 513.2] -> 2.29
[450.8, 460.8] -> 2.191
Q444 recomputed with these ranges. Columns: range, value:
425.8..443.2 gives 2.286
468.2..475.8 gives 1.547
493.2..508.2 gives 2.28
